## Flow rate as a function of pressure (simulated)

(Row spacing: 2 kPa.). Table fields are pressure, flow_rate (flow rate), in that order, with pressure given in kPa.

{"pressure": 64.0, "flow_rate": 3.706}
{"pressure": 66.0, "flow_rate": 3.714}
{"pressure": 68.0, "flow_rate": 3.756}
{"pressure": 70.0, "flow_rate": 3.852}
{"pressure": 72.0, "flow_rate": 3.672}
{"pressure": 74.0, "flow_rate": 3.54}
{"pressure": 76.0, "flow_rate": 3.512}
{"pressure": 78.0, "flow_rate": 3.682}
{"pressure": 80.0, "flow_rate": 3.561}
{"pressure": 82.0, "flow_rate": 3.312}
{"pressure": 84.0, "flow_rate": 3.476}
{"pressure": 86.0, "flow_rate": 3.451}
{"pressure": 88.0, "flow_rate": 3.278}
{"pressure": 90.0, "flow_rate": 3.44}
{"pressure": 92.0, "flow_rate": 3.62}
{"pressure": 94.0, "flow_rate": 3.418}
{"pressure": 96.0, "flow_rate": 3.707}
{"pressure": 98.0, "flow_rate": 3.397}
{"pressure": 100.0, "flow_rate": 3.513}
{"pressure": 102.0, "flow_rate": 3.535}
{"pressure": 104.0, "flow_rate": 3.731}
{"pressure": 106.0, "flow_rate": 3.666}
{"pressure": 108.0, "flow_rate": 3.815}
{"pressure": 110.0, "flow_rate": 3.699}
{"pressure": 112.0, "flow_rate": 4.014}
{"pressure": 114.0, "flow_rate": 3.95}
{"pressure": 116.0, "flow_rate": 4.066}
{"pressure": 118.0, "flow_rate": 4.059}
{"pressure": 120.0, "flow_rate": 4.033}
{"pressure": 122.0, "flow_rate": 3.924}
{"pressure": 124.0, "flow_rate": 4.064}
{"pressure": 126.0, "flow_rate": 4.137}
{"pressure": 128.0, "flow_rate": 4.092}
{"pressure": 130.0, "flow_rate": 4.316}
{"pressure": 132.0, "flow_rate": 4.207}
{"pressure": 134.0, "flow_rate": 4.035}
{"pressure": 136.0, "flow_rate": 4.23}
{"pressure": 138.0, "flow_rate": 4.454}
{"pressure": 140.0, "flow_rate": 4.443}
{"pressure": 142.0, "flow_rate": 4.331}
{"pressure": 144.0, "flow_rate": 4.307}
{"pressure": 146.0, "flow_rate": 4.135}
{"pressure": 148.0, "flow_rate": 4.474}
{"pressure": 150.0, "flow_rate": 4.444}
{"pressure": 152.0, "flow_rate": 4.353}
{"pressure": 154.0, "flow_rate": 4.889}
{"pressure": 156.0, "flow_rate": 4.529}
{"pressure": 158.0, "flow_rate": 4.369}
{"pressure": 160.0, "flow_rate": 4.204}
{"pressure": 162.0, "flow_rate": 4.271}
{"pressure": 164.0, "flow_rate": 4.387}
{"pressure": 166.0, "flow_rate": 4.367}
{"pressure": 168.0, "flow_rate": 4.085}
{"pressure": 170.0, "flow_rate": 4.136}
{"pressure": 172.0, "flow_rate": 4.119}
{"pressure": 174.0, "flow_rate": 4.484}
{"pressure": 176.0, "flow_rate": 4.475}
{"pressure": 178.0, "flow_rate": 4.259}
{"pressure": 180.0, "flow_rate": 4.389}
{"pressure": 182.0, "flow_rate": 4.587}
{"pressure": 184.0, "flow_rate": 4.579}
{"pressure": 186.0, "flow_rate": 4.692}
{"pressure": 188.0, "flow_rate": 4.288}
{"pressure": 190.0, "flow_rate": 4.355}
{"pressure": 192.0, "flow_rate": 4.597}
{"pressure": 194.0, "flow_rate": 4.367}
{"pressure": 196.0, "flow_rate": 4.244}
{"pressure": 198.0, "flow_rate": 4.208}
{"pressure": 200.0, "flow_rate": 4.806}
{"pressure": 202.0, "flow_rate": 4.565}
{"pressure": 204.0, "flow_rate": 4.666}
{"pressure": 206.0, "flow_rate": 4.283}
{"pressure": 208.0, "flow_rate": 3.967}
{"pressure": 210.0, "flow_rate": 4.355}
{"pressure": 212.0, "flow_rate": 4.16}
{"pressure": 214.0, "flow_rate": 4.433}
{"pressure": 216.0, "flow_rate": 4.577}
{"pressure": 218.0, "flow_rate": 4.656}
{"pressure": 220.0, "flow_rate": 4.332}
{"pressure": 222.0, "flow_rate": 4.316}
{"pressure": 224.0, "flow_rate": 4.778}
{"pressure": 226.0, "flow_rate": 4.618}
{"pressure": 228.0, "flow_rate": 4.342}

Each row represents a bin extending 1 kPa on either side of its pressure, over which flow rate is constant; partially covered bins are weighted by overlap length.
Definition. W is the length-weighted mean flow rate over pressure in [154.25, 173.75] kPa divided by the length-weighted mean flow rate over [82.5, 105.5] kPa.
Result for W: 1.23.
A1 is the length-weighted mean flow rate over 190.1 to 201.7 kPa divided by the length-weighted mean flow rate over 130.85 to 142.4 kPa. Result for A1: 1.0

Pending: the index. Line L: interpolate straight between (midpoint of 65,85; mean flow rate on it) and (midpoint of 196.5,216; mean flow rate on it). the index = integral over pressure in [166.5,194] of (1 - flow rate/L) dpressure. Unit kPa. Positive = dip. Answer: -0.99 kPa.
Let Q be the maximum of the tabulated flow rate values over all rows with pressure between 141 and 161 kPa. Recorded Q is 4.889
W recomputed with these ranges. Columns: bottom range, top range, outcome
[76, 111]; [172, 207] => 1.26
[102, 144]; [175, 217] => 1.09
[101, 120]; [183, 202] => 1.16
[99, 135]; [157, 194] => 1.11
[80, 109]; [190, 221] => 1.25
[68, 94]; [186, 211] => 1.25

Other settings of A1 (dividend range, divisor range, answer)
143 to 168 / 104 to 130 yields 1.11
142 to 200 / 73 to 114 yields 1.23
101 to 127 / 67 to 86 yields 1.09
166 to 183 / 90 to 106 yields 1.21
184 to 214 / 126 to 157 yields 1.01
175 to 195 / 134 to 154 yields 1.02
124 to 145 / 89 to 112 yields 1.18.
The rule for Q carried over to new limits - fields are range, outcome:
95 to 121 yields 4.066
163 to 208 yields 4.806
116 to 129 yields 4.137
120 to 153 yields 4.474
